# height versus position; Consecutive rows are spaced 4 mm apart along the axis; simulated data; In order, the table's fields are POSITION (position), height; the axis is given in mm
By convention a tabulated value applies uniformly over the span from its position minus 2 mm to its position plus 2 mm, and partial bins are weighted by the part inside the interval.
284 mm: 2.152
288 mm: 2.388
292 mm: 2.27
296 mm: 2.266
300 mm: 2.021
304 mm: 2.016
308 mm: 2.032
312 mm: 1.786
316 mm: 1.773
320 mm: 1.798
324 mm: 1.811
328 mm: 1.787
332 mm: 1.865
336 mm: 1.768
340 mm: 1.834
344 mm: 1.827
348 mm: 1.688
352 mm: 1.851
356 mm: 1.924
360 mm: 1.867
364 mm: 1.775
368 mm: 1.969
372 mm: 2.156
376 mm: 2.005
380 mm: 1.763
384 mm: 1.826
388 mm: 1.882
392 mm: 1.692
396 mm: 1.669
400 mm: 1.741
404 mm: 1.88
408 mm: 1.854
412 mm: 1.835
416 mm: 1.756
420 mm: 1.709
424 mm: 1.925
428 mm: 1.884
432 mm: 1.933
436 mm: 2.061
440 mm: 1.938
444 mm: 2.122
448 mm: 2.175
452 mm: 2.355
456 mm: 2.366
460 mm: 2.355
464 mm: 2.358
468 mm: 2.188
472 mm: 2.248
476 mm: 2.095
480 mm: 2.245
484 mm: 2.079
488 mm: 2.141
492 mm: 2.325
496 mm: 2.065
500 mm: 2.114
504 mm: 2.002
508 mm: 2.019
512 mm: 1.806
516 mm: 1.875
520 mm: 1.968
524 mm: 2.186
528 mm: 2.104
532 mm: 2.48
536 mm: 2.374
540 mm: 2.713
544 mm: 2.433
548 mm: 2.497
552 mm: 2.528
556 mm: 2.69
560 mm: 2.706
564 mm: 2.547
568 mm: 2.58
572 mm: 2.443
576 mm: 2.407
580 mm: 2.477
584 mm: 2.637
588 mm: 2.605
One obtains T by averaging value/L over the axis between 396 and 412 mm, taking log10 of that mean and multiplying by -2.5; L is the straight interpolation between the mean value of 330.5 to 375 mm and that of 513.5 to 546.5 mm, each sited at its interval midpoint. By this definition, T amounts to 0.101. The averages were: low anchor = 1.87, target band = 1.81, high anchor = 2.26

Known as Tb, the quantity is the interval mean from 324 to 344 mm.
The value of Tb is 1.81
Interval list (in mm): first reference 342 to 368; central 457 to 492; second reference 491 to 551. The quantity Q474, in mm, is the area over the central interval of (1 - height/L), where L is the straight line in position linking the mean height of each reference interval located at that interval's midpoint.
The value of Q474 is -2.1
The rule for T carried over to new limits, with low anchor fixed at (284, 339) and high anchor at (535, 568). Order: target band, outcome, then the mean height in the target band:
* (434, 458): 0.07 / 2.17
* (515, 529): 0.22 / 2.04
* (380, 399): 0.22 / 1.77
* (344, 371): 0.13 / 1.86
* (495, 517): 0.23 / 1.98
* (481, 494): 0.11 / 2.19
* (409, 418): 0.23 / 1.8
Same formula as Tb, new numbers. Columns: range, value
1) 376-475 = 1.98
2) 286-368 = 1.92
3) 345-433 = 1.84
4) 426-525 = 2.12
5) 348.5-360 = 1.86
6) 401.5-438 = 1.87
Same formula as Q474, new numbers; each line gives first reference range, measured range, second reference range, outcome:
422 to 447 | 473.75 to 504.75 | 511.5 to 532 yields -1.7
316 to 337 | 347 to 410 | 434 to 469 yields 3.9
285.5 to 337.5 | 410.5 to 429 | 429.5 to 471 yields 2.8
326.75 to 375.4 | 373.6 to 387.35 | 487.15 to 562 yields 0.4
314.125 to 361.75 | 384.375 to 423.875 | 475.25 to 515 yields 2.9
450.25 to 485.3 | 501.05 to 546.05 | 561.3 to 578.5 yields 4.1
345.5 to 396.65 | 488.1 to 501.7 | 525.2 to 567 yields 0.9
